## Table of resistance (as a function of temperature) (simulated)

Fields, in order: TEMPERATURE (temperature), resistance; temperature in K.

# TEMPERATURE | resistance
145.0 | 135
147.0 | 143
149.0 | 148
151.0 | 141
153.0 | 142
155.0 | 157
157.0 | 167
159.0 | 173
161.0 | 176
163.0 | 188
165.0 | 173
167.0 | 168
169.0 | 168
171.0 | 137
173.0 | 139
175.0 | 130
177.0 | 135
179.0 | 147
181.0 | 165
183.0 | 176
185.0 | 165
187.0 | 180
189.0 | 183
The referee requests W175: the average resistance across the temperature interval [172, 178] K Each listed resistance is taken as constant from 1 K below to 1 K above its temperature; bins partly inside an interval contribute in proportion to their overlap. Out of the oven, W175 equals 135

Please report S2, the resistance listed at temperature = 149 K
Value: 148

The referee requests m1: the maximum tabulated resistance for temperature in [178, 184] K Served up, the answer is 176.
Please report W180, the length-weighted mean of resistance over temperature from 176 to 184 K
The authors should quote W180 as 156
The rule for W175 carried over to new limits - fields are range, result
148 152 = 144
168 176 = 144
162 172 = 167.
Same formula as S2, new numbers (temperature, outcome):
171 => 137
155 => 157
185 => 165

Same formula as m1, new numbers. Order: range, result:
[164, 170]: 173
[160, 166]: 188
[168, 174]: 168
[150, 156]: 157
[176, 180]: 147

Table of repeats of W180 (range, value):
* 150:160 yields 156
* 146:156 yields 146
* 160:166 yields 179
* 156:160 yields 170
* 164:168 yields 170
